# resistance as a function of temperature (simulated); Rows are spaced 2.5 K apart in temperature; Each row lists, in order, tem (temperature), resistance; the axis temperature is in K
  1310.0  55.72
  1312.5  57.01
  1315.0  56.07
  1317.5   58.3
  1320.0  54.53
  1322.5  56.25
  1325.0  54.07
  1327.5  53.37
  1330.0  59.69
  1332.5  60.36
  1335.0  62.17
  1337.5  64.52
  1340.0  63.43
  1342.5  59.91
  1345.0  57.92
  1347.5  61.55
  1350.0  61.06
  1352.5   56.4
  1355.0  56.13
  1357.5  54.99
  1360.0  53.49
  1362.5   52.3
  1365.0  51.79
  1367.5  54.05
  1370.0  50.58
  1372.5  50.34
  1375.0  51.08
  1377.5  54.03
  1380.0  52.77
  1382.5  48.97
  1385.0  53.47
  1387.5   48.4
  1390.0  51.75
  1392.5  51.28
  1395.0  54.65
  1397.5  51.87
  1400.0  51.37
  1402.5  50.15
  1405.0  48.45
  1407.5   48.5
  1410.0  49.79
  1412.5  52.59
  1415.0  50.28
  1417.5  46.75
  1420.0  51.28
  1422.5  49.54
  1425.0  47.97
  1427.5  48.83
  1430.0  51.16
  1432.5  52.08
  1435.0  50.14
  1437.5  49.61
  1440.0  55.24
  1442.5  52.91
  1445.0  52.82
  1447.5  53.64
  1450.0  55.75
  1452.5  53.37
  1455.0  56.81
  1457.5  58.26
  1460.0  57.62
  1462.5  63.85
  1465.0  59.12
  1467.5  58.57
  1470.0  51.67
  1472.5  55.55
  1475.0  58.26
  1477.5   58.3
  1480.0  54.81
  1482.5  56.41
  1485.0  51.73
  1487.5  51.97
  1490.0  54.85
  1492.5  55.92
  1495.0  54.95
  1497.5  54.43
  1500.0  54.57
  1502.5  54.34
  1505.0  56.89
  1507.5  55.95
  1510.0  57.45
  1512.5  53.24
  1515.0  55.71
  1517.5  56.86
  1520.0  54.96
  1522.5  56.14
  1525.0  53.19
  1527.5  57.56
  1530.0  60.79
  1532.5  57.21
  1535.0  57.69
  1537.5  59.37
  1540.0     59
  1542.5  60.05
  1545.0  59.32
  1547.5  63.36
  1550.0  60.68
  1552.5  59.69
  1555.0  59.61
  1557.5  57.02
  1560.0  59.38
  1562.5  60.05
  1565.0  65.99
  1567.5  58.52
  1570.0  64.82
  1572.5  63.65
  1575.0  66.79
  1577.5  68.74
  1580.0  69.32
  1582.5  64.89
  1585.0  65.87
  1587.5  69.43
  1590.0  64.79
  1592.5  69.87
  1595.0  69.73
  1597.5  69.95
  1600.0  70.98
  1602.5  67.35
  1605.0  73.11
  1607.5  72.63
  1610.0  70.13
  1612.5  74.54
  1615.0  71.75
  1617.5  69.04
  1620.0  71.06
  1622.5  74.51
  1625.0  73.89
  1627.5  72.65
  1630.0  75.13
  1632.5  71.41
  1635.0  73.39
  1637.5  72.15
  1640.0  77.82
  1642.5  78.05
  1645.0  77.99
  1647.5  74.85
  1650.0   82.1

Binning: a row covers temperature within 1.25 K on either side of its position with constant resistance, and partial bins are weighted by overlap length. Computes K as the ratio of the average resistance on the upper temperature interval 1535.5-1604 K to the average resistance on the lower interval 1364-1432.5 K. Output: 1.26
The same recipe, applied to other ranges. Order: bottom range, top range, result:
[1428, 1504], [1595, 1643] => 1.32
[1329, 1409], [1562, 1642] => 1.28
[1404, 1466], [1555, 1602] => 1.24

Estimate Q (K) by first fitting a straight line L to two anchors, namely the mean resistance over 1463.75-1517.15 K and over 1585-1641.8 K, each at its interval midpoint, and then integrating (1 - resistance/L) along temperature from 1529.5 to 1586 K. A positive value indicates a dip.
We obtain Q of 2.2 K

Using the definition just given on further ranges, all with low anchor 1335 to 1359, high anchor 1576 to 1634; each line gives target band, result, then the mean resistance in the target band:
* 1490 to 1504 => 2.3 K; 54.9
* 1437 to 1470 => 4.2 K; 55.9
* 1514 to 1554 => 5.5 K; 58.2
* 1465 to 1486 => 2.9 K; 55.9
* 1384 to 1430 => 8.7 K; 50.4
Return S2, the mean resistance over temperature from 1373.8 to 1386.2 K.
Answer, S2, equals 52.1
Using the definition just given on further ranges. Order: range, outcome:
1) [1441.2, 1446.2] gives 52.9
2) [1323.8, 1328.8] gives 53.8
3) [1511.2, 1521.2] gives 55.2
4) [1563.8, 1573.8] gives 63.2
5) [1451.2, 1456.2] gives 55.1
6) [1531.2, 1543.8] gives 58.7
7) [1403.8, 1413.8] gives 49.8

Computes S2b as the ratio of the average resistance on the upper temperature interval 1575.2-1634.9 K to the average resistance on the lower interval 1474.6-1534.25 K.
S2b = 1.27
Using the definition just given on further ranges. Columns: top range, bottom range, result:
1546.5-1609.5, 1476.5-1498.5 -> 1.20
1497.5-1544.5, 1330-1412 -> 1.04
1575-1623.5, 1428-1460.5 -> 1.30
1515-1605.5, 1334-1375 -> 1.10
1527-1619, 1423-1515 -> 1.18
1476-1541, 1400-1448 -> 1.11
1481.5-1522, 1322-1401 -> 1.00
